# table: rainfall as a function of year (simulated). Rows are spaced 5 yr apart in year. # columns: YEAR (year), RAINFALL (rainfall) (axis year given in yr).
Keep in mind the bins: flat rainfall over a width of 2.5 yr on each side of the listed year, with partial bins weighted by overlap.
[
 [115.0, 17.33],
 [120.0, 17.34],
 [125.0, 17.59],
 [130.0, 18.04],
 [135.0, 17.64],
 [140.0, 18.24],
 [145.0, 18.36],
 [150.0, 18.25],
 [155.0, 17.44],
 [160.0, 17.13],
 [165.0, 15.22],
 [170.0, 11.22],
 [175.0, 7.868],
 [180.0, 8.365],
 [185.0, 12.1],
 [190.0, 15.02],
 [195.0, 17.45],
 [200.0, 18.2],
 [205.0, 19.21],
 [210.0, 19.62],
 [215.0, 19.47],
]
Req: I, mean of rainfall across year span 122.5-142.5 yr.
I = 17.9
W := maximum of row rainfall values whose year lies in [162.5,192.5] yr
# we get 15.22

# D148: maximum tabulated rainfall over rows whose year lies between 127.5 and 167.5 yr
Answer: 18.36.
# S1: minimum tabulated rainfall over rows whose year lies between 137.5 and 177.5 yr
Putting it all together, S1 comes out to 7.868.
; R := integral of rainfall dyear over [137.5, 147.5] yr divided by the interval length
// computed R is 18.3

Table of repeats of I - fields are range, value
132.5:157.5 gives 18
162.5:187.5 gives 11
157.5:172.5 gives 14.5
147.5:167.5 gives 17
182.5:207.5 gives 16.4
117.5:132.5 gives 17.7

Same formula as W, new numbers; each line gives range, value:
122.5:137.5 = 18.04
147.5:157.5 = 18.25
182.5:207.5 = 19.21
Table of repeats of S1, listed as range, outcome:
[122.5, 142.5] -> 17.59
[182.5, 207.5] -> 12.1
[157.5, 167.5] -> 15.22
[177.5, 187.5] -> 8.365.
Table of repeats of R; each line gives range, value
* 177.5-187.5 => 10.2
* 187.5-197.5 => 16.2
